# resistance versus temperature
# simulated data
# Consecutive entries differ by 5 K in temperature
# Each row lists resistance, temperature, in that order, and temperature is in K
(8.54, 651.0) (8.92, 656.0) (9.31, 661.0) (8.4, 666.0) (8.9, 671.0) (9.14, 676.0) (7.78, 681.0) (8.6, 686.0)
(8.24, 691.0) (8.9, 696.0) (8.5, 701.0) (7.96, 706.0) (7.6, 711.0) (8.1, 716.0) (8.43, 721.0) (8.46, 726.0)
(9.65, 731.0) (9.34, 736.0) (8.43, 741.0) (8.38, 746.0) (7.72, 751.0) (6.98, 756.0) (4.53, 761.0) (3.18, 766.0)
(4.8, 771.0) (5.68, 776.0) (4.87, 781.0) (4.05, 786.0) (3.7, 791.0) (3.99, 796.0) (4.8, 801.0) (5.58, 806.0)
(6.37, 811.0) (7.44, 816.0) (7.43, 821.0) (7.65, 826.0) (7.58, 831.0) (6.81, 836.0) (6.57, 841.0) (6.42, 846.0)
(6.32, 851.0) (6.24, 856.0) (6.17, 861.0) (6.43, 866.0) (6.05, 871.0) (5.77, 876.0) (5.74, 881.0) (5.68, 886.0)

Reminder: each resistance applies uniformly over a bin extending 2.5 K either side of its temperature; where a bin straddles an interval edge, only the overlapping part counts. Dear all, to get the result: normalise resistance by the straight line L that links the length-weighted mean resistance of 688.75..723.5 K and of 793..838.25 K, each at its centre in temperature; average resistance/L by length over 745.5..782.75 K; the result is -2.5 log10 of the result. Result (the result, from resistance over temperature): 0.277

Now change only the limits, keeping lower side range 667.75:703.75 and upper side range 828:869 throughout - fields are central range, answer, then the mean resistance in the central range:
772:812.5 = 0.44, 4.84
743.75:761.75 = 0.09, 7.11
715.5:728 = -0.03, 8.36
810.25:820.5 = -0.02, 7.1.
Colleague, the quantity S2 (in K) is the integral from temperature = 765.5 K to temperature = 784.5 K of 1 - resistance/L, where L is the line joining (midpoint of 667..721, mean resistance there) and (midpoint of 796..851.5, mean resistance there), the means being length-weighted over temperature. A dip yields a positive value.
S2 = 6.5 K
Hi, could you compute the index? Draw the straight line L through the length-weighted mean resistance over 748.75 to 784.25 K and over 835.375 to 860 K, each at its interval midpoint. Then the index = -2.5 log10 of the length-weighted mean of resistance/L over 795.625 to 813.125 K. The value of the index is 0.11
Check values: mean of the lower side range 5.35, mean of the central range 5.3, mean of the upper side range 6.43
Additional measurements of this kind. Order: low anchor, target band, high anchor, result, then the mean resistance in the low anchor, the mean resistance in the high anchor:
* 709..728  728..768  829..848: 0.07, 8.15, 6.84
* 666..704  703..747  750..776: -0.23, 8.56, 5.33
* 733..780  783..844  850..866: 0.07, 6.54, 6.27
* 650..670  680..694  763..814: -0.04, 8.82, 4.73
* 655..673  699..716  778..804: -0.10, 8.88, 4.33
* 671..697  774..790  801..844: 0.47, 8.55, 6.8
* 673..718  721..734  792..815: -0.21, 8.32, 5.24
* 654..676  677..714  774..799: -0.07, 8.91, 4.44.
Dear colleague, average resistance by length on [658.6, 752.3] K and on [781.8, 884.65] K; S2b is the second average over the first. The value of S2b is 0.71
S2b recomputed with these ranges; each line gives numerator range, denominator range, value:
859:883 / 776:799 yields 1.39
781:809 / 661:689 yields 0.52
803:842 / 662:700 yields 0.80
